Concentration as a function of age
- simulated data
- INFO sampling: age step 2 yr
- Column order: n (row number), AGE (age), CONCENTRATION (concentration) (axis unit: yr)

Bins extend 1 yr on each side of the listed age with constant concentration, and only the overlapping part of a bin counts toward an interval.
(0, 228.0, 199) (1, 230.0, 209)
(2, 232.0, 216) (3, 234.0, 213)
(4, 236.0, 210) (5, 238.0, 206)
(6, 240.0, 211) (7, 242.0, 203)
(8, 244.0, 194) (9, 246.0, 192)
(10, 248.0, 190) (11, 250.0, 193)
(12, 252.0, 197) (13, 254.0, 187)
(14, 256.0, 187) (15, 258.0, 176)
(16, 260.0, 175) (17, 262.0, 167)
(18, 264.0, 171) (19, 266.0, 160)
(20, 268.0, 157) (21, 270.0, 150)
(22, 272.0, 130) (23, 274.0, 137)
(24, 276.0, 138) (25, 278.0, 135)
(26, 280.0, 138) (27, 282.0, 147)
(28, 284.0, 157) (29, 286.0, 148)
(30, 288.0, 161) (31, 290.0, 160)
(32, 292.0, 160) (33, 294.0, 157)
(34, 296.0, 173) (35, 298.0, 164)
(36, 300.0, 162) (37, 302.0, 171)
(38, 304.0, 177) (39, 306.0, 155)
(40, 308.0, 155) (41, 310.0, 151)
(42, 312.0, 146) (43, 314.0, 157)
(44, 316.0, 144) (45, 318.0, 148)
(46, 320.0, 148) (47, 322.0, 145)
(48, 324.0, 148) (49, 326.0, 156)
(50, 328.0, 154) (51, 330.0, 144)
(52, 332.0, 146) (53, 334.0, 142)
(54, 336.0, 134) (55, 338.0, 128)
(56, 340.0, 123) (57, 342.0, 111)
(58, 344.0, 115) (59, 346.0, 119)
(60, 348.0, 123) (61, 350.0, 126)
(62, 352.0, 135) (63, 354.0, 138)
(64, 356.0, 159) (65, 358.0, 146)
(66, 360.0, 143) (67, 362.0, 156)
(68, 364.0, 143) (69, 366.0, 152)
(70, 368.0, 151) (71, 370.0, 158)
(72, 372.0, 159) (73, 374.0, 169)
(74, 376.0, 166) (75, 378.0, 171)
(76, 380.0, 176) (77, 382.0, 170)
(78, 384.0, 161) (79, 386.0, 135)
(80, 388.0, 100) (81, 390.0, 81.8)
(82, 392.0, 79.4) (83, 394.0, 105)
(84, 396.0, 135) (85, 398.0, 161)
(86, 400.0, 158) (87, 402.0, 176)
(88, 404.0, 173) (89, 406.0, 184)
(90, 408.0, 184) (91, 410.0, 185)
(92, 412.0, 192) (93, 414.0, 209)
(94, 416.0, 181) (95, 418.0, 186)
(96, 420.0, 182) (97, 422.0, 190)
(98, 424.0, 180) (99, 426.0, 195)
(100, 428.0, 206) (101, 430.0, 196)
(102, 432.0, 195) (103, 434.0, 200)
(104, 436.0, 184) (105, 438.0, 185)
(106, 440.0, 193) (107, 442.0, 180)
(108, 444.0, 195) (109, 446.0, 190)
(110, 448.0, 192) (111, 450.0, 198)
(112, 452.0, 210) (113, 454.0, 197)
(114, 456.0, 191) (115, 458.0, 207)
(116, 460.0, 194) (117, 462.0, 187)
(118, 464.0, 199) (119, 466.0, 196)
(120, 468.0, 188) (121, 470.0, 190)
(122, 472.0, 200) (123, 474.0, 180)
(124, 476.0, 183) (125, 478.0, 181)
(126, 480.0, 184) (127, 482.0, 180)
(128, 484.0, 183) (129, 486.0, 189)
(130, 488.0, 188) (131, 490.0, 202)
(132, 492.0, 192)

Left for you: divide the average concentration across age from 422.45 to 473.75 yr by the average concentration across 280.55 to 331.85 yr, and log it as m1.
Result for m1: 1.25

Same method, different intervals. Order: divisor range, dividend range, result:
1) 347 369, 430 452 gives 1.35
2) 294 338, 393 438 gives 1.18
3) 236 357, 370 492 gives 1.14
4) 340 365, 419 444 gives 1.42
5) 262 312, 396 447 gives 1.20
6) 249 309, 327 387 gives 0.90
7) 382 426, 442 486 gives 1.20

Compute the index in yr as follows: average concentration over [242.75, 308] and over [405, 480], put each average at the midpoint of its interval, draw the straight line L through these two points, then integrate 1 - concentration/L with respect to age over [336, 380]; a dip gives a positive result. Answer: 8.7 yr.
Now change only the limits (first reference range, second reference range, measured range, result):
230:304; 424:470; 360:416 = 9.48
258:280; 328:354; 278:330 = -4.84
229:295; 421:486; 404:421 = 0.06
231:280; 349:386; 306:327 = 1.89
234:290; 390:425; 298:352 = 8.14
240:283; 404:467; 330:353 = 6.57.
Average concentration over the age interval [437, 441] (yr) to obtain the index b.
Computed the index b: 189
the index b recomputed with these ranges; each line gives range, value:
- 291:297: 163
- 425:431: 199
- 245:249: 191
